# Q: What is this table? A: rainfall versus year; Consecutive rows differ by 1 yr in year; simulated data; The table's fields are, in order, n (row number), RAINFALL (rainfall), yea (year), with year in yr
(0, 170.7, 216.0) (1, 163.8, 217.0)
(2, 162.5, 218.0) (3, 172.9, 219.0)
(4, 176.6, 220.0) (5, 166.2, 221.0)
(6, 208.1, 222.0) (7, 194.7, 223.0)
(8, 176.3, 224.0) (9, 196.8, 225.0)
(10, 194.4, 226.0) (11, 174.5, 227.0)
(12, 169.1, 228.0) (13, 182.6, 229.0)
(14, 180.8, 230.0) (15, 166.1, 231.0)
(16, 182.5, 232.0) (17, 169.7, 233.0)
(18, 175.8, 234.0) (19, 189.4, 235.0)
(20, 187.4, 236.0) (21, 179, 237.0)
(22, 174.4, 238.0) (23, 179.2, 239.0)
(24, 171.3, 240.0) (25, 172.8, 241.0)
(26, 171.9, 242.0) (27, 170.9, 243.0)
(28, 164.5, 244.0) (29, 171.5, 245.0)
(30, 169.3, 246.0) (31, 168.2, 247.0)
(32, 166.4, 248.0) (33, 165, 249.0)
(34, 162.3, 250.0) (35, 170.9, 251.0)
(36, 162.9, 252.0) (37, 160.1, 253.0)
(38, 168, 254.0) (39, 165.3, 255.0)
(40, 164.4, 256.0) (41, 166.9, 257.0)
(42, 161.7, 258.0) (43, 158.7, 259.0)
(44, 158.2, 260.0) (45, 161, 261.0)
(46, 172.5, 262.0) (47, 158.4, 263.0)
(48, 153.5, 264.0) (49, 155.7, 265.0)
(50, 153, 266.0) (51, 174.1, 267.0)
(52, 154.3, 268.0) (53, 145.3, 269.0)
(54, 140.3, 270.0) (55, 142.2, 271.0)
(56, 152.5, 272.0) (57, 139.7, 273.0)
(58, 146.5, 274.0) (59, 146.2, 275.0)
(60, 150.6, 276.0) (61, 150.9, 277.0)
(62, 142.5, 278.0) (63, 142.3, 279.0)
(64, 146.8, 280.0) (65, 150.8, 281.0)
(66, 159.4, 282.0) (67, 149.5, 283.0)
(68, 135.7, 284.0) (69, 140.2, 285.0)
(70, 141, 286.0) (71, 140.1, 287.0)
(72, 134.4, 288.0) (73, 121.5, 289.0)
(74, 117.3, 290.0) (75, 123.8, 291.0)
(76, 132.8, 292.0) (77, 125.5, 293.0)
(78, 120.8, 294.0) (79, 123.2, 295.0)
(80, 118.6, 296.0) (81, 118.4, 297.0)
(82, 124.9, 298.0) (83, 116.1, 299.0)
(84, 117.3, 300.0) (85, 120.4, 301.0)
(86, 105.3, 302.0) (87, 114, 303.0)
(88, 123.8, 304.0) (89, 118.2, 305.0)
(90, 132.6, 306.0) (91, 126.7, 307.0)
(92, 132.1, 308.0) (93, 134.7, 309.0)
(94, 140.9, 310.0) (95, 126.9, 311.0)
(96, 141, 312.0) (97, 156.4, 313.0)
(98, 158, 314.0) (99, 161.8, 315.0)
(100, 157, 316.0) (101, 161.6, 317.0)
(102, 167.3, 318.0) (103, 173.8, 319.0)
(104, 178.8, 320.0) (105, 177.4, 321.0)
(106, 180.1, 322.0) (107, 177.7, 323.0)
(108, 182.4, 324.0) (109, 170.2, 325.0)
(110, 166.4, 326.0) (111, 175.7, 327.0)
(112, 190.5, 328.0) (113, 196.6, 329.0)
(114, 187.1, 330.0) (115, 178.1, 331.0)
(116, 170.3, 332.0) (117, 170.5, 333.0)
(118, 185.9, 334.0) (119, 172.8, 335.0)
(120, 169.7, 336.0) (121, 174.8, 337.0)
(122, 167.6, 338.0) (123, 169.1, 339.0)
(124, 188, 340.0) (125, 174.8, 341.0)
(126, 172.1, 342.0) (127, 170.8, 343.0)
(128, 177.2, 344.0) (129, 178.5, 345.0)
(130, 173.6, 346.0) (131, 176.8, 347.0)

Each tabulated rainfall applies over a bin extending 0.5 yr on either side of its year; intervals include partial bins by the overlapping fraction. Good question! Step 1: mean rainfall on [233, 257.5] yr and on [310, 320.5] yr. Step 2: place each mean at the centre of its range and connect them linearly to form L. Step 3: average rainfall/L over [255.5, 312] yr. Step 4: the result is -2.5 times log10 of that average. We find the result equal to 0.17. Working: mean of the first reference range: 171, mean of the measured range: 140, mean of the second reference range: 157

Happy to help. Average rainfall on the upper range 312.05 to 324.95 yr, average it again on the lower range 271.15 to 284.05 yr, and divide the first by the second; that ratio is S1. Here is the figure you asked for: 1.1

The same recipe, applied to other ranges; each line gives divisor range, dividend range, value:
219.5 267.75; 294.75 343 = 0.91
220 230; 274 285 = 0.80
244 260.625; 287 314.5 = 0.77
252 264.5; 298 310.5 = 0.76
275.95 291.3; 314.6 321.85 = 1.20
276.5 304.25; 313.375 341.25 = 1.33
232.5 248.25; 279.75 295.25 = 0.78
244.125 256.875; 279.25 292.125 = 0.83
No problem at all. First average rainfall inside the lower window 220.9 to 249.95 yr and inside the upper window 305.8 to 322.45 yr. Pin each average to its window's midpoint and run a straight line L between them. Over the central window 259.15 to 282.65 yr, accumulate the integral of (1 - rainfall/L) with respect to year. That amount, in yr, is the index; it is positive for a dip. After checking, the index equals 2.0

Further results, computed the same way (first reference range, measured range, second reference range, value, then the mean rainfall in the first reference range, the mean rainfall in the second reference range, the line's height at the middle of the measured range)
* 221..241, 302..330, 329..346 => 3.3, 181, 176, 177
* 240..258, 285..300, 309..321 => 3.2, 167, 157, 160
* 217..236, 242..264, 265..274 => -0.5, 180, 150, 162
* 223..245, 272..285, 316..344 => 2.2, 178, 176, 177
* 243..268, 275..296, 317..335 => 4.0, 164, 178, 170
